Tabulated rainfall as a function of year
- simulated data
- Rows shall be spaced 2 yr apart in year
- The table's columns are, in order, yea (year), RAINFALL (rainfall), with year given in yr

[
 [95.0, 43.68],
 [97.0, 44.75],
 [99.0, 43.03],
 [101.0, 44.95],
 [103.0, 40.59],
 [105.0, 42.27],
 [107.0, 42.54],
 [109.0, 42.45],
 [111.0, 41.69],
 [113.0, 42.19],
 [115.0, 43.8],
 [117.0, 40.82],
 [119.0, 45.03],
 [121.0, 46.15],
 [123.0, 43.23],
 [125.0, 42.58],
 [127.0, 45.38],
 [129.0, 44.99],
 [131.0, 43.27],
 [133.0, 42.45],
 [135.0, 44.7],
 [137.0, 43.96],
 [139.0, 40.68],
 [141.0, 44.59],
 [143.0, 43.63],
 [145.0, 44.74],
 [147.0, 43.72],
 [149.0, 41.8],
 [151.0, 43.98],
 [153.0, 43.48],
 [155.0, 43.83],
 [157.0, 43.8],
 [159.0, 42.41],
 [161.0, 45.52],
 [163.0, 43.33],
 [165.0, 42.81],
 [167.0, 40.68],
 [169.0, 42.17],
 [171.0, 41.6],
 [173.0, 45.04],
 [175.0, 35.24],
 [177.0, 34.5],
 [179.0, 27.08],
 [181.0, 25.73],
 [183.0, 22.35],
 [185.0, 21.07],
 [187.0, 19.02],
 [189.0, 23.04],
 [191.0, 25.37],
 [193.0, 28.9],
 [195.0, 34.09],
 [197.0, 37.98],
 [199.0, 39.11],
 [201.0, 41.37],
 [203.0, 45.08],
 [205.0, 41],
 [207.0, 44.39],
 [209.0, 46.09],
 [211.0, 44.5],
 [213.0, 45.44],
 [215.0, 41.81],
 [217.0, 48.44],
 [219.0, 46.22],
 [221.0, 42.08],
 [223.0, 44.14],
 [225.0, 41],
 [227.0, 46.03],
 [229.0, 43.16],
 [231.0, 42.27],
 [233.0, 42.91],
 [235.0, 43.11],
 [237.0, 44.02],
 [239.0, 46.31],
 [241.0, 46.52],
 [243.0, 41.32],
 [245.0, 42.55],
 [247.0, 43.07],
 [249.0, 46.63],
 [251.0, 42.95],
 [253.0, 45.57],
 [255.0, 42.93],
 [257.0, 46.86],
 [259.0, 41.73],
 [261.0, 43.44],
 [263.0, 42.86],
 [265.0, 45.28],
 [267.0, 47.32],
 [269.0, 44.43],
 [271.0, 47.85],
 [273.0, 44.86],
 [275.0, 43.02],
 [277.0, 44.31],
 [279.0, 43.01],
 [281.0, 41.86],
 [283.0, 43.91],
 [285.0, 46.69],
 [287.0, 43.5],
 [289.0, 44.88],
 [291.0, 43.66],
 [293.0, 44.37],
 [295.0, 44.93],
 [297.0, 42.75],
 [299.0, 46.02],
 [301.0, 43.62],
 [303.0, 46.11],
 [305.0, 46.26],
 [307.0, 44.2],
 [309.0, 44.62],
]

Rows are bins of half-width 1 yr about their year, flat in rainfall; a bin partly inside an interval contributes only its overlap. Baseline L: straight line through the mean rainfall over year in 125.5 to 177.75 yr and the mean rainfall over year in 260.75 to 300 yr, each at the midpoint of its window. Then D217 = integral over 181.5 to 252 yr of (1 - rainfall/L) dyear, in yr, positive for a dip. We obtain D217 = 6.4 yr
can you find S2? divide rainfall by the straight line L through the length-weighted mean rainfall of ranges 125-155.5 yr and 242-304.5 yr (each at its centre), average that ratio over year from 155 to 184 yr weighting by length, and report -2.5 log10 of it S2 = 0.15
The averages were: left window 43.6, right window 44.3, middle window 38.2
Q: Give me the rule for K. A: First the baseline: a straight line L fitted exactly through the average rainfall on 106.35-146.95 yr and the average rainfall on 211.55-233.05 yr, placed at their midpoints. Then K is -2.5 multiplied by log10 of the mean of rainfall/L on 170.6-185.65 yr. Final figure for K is 0.36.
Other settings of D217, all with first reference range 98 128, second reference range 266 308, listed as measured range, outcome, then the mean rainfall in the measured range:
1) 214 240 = 0.1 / 44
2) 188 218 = 3.3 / 39.1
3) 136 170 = 0.2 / 43.2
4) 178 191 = 6.1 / 23.2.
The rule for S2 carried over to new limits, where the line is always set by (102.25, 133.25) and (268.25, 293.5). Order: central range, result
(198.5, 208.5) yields 0.03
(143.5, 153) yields -0.01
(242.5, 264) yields 0.01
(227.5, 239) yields 0.01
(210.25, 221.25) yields -0.03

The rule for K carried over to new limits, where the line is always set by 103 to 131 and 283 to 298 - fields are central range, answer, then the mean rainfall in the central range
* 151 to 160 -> 0.001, 43.4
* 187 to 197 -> 0.485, 28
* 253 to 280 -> -0.007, 44.5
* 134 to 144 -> -0.004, 43.5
